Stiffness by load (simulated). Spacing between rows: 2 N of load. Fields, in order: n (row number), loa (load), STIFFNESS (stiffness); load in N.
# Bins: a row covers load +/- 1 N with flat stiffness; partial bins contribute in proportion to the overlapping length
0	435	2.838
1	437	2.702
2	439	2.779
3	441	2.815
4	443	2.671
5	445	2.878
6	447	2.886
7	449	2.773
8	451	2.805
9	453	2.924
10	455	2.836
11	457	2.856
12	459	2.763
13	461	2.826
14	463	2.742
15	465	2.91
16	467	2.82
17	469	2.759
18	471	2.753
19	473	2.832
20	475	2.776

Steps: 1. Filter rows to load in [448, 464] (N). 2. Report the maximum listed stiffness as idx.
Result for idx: 2.924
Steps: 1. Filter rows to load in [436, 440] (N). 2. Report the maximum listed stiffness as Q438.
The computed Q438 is 2.779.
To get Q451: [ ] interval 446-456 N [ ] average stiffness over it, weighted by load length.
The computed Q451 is 2.84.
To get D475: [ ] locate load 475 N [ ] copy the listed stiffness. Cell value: 2.776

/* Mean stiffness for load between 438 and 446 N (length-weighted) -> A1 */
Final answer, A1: 2.79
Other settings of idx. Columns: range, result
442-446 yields 2.878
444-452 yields 2.886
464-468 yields 2.91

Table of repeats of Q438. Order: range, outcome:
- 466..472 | 2.82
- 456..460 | 2.856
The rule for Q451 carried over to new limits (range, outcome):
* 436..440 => 2.74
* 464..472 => 2.81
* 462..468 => 2.82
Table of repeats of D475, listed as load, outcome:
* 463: 2.742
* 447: 2.886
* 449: 2.773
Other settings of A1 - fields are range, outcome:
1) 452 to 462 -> 2.84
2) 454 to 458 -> 2.85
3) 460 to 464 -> 2.78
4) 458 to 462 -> 2.79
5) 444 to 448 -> 2.88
